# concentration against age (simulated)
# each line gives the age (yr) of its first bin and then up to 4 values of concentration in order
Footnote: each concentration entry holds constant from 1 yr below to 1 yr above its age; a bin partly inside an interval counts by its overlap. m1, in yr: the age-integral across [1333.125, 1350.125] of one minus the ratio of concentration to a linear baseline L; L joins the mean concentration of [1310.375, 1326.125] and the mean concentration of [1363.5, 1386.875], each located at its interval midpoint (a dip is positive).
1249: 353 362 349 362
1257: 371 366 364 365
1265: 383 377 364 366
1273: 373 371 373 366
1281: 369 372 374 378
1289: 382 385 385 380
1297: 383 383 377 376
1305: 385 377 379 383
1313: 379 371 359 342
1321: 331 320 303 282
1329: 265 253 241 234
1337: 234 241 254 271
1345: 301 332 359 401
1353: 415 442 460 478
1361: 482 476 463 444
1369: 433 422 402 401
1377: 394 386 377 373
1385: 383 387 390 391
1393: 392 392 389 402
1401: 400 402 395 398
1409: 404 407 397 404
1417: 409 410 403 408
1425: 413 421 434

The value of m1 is 4.4 yr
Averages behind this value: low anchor 347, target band 277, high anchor 408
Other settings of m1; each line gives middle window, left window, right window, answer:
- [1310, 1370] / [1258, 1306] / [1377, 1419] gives 5.19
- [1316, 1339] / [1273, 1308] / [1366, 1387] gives 6.03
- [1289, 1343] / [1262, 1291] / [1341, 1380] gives 7.82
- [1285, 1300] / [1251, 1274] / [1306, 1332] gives -1.38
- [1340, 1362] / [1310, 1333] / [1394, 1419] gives -1.93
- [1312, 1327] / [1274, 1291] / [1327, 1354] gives -0.81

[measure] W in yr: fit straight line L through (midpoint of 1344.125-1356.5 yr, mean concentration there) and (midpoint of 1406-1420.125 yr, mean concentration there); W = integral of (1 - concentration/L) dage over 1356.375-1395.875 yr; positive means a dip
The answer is -2.7 yr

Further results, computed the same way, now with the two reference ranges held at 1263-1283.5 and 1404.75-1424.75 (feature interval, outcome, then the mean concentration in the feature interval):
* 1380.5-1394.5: 0.4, 385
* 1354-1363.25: -1.8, 467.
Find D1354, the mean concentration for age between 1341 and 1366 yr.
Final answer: 401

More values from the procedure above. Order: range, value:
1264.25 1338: 350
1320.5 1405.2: 367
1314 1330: 322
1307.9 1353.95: 315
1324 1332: 276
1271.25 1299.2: 376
